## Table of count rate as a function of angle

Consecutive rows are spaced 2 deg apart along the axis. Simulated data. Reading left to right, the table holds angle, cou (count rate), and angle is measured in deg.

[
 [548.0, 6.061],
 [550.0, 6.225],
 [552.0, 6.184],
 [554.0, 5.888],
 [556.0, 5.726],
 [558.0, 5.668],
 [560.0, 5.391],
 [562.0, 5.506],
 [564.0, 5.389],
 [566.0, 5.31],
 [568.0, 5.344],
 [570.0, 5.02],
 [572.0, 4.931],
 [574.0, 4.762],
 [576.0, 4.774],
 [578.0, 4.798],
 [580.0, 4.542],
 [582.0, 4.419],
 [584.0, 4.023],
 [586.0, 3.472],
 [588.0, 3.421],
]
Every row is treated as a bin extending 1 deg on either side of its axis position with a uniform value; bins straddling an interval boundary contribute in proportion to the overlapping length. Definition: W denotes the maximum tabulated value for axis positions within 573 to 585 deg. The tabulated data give 4.798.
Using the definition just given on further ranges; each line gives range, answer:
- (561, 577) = 5.506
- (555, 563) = 5.726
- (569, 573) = 5.02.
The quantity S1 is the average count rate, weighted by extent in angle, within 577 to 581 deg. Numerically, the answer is 4.67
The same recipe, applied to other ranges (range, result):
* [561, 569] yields 5.39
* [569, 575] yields 4.9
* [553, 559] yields 5.76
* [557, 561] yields 5.53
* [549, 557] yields 6.01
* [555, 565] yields 5.54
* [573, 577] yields 4.77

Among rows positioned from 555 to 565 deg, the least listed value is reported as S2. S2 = 5.389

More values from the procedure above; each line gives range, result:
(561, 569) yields 5.31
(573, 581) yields 4.542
